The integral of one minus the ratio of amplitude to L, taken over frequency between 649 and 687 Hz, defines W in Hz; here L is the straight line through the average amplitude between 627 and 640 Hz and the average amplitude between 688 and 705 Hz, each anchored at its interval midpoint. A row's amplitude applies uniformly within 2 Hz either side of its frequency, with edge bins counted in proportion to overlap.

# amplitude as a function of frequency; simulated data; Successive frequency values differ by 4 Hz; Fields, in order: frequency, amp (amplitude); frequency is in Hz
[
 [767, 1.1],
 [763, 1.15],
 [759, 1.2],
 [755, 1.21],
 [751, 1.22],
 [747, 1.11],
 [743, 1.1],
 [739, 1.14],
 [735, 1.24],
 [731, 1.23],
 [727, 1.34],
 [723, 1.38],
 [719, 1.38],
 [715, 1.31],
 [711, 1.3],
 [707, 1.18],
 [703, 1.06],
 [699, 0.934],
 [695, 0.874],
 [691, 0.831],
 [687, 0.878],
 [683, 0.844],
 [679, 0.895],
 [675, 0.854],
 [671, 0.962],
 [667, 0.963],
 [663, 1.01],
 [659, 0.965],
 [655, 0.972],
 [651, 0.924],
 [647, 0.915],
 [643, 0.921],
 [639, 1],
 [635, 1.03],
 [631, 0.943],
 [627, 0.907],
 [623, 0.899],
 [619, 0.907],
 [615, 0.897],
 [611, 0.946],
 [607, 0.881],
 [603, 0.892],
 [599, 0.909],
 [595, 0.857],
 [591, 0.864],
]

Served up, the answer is 0.7 Hz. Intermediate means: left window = 0.977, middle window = 0.929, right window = 0.922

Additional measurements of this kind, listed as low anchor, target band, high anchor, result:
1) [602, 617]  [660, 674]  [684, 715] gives 0.2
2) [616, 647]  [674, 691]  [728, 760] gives 3.0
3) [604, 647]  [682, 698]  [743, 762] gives 2.9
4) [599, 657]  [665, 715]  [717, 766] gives 5.2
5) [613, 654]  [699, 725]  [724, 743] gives -1.6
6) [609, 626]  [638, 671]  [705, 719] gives 3.1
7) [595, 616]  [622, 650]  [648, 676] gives -0.5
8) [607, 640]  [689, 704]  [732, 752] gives 2.2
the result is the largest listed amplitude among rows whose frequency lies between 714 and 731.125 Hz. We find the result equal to 1.38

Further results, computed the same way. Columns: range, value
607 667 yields 1.03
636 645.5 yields 1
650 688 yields 1.01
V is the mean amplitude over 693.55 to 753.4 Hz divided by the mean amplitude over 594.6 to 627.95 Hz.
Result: 1.32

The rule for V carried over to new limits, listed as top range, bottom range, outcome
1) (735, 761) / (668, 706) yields 1.28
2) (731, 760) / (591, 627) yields 1.31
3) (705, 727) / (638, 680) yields 1.39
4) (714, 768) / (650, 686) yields 1.31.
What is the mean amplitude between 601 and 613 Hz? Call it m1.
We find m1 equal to 0.906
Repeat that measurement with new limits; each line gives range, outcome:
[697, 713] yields 1.12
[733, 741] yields 1.19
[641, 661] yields 0.939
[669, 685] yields 0.889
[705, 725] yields 1.31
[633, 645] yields 0.984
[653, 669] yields 0.977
